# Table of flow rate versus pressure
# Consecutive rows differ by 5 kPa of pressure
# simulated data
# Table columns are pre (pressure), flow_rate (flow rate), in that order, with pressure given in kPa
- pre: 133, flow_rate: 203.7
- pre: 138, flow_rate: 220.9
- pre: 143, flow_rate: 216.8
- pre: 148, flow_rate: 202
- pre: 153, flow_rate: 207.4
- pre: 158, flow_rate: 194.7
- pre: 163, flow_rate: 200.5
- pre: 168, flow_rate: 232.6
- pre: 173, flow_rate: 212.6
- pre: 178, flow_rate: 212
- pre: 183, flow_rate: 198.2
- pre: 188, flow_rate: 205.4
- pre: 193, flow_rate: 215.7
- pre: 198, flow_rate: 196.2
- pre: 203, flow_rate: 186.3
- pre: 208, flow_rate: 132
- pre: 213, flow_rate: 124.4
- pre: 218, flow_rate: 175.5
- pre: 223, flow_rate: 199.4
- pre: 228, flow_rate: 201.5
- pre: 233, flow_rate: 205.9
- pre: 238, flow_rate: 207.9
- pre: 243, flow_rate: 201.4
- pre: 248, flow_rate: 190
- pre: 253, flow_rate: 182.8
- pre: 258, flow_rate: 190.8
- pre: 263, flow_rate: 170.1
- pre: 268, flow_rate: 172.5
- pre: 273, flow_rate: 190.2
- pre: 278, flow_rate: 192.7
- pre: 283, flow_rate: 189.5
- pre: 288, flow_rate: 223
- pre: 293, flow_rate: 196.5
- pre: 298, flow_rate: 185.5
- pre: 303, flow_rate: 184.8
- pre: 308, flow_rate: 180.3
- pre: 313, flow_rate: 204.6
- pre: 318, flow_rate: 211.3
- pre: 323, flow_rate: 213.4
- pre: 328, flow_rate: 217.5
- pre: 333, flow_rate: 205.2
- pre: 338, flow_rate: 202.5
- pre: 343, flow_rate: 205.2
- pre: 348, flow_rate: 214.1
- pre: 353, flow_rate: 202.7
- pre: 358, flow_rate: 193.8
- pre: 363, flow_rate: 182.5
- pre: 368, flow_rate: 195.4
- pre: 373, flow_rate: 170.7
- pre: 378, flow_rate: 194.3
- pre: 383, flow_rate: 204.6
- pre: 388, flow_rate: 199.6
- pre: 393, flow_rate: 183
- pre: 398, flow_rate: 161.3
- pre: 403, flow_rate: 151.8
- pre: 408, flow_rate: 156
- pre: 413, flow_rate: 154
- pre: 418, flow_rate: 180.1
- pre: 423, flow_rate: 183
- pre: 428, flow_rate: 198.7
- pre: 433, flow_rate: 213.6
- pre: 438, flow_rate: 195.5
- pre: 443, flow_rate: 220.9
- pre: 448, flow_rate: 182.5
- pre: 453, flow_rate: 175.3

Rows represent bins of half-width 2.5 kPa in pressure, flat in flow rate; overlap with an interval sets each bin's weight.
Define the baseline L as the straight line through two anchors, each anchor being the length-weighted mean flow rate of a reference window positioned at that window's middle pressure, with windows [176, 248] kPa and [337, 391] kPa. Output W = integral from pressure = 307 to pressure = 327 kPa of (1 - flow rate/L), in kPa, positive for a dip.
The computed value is -1.1 kPa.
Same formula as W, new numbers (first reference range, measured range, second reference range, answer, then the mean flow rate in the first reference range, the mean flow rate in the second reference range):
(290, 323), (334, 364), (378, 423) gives -2.36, 196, 175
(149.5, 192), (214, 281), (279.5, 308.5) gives 3.38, 208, 194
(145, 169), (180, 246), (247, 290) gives 2.88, 206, 189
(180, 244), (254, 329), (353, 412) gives -3.69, 188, 181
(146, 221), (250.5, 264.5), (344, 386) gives 0.86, 193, 195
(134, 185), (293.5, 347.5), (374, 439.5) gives -2.70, 210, 182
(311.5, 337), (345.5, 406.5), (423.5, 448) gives 5.74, 210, 203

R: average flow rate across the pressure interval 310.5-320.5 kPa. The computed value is 208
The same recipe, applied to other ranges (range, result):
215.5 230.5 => 192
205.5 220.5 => 144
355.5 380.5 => 187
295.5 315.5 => 189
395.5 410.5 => 156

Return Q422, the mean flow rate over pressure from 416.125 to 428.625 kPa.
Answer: 186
